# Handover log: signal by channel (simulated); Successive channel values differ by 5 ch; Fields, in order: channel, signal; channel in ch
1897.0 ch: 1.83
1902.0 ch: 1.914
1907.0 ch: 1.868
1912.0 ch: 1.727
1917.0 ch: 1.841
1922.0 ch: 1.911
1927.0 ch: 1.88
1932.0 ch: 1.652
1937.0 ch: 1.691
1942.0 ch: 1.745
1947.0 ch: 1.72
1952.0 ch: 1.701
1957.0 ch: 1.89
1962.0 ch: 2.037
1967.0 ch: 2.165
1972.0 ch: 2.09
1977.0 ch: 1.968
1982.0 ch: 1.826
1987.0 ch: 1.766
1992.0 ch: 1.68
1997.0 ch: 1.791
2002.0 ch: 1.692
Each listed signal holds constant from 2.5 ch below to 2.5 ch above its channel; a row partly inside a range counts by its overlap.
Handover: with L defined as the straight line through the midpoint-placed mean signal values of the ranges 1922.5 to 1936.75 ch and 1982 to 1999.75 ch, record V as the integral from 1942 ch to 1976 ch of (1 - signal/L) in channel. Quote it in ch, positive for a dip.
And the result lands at -3.0 ch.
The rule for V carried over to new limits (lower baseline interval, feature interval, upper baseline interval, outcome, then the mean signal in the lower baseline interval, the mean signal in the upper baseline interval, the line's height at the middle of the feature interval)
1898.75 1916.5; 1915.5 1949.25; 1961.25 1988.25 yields 2.02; 1.84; 1.98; 1.89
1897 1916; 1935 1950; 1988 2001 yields 0.63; 1.84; 1.73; 1.79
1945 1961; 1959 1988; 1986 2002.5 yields -3.59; 1.8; 1.73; 1.77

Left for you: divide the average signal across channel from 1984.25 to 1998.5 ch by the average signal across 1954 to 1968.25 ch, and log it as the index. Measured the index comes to 0.9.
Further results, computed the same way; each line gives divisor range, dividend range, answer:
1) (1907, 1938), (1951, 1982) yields 1.10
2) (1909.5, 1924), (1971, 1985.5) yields 1.06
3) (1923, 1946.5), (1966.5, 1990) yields 1.11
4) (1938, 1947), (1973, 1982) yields 1.13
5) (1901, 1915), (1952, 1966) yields 1.06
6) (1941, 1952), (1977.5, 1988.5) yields 1.06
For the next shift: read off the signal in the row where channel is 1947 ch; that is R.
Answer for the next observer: 1.72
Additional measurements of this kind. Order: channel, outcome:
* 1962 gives 2.037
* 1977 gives 1.968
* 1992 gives 1.68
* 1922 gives 1.911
